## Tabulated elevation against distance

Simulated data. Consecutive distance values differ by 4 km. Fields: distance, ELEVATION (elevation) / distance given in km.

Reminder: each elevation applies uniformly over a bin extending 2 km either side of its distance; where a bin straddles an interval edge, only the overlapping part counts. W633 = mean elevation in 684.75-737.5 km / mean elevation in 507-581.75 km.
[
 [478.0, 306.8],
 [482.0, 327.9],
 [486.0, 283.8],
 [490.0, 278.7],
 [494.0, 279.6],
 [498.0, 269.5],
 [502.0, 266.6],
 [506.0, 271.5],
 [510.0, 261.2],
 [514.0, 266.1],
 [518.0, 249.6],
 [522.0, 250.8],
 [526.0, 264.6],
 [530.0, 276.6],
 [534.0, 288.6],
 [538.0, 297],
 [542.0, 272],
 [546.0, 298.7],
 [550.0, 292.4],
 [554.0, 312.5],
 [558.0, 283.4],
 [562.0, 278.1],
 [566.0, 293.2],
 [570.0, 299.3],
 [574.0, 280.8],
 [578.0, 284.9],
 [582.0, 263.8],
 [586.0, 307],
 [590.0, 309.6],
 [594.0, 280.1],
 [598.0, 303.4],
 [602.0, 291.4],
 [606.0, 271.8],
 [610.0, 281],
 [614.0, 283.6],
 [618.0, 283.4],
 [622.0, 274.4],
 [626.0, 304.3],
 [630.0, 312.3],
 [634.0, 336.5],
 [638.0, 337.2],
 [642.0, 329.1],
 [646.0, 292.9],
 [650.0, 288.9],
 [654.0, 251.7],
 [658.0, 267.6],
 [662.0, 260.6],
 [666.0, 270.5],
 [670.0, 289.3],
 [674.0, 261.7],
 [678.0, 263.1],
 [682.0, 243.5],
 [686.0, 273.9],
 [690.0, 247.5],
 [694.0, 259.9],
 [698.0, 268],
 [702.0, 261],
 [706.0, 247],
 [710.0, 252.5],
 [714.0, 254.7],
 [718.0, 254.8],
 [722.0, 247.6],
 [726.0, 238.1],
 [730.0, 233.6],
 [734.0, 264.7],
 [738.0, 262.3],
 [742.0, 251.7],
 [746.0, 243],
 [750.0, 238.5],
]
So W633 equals 0.9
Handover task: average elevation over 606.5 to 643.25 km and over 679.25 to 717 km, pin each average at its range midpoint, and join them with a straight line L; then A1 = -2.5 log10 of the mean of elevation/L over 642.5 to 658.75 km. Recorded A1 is 0.02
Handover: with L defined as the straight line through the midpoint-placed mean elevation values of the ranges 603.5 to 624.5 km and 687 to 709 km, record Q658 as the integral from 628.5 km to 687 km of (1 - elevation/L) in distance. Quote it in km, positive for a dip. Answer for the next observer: -3.7 km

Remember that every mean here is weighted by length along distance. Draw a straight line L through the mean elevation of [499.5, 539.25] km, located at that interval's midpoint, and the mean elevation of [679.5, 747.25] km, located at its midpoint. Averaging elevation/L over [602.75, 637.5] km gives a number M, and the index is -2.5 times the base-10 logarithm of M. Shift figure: -0.14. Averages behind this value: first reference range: 269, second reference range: 253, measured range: 295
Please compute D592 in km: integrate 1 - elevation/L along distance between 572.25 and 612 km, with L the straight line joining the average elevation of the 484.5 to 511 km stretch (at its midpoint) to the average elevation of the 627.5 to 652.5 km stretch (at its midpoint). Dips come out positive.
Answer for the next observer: 1.7 km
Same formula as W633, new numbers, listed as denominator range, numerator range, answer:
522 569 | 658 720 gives 0.91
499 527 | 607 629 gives 1.09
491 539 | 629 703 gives 1.04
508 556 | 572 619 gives 1.03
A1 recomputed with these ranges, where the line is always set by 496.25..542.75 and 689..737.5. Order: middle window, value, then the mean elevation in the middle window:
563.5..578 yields -0.097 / 290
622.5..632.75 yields -0.174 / 305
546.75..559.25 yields -0.118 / 297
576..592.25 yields -0.107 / 291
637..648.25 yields -0.221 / 317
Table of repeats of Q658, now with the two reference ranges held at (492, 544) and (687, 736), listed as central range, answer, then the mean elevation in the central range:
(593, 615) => -1.92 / 286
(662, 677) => -0.86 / 271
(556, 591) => -3.04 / 288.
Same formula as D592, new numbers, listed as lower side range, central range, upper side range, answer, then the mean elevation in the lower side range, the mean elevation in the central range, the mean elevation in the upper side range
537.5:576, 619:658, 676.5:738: -4.3 km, 290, 301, 254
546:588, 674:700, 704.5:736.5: -0.1 km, 290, 260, 249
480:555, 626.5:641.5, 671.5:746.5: -3.5 km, 279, 326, 255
